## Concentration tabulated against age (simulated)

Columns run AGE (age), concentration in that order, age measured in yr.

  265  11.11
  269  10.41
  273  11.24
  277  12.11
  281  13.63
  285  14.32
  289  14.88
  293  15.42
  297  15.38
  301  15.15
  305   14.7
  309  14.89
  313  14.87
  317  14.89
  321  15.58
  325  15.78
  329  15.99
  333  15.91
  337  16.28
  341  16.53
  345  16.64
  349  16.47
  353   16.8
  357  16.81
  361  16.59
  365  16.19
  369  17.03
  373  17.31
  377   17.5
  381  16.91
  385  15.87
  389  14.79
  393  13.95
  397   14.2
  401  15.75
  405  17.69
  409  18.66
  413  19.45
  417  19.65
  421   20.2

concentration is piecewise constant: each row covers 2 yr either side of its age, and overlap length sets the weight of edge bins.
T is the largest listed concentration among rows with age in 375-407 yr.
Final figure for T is 17.69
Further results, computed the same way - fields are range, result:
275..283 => 13.63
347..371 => 17.03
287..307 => 15.42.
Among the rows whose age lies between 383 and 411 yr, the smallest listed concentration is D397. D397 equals 13.95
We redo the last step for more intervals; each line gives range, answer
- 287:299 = 14.88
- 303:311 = 14.7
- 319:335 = 15.58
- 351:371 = 16.19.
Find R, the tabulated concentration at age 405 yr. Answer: 17.69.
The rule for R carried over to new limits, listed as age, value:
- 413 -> 19.45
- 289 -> 14.88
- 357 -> 16.81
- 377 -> 17.5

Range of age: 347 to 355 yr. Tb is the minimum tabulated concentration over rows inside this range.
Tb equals 16.47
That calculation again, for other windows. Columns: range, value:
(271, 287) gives 11.24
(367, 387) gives 15.87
